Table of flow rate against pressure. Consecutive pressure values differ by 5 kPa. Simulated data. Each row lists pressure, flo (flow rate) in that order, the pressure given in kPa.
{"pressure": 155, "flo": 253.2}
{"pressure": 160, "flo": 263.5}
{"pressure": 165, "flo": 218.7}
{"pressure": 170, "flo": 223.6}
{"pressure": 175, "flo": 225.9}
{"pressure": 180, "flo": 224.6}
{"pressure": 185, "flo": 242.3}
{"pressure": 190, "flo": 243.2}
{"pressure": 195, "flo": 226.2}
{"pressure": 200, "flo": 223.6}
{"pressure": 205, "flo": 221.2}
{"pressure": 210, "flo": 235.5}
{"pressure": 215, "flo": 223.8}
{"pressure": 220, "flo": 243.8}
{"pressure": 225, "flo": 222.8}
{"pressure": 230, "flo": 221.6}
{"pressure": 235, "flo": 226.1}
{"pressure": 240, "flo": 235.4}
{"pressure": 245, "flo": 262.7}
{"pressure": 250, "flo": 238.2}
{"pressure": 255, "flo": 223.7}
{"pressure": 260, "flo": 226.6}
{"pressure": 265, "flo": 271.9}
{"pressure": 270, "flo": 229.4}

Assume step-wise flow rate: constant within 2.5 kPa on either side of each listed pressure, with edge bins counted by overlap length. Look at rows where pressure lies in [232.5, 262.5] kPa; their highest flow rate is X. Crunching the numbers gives 262.7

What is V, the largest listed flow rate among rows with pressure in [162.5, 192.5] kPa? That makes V 243.2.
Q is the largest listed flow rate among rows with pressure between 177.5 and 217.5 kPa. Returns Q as 243.2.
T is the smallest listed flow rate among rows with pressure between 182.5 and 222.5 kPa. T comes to 221.2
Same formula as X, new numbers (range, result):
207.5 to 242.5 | 243.8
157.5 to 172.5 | 263.5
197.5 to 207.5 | 223.6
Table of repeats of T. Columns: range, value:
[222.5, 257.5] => 221.6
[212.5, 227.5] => 222.8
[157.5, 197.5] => 218.7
